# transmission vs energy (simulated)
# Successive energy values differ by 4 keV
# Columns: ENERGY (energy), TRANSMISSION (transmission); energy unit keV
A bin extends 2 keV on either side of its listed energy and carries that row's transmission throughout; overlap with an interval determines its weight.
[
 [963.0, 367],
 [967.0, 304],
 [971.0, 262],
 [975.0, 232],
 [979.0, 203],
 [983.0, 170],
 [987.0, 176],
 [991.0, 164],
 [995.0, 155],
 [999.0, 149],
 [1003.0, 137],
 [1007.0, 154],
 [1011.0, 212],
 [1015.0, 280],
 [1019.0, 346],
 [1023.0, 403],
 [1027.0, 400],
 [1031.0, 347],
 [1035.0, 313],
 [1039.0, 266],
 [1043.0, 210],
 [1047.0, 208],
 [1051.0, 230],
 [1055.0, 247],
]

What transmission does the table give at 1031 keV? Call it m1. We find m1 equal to 347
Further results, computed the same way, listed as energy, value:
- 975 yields 232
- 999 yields 149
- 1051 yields 230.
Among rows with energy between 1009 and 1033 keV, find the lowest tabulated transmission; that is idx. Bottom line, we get 212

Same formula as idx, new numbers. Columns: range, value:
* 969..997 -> 155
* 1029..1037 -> 313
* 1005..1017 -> 154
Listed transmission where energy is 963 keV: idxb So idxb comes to 367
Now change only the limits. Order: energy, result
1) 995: 155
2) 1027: 400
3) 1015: 280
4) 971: 262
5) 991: 164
